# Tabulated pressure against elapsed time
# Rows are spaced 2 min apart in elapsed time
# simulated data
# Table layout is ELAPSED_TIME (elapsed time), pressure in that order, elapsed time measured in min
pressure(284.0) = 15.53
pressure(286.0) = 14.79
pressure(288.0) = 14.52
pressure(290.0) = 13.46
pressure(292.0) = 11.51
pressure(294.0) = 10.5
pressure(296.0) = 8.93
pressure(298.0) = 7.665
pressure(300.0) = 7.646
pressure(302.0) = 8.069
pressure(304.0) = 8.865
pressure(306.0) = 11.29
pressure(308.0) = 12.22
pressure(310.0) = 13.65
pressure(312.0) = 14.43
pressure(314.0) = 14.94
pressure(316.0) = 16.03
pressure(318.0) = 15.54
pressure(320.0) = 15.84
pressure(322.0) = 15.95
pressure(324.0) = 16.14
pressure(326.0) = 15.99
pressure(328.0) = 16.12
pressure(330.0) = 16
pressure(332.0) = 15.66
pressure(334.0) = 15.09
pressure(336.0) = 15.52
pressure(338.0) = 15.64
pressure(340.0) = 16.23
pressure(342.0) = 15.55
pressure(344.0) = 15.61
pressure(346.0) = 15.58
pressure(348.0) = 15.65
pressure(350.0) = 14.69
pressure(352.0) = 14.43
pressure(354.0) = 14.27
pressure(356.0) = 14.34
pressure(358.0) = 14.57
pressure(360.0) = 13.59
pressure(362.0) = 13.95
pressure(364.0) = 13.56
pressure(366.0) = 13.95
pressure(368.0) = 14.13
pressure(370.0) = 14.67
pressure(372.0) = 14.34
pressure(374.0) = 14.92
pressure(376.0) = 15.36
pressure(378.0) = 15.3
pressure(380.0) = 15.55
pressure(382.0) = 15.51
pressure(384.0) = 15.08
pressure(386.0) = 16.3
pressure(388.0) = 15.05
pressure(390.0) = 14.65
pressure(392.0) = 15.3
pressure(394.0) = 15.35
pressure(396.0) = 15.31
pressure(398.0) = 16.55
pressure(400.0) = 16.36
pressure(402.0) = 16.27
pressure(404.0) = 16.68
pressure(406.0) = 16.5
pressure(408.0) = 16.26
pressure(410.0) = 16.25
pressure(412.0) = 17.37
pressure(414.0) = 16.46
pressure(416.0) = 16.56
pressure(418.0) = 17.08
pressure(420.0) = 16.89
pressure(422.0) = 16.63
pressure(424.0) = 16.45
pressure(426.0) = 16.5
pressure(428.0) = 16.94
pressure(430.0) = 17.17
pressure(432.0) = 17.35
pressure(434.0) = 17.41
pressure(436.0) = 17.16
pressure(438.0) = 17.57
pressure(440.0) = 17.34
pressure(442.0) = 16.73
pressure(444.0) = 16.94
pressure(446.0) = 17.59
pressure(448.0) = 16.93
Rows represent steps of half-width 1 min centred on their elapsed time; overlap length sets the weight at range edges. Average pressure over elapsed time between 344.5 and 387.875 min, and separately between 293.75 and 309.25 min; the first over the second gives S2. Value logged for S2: 1.57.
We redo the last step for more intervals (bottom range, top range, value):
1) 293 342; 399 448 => 1.24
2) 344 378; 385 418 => 1.11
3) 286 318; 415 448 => 1.44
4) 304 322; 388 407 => 1.13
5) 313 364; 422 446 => 1.12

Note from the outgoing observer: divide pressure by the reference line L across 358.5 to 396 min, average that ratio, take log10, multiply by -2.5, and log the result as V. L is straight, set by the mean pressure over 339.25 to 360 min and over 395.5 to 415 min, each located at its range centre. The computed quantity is 0.064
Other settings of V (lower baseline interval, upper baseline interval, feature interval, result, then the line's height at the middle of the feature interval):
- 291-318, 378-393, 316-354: -0.212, 12.9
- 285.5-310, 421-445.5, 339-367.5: -0.106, 13.4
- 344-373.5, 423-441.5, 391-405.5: -0.008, 15.9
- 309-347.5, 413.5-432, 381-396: 0.070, 16.3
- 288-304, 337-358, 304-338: -0.189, 12.5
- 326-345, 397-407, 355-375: 0.133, 16.1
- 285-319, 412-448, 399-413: -0.031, 16.1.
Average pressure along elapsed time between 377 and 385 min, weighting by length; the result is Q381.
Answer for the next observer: 15.4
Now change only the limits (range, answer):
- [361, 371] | 14.1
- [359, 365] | 13.7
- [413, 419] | 16.7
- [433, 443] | 17.2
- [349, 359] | 14.5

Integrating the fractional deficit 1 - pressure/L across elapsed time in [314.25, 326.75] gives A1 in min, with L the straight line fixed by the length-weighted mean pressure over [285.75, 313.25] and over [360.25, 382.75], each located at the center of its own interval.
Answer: -3.76 min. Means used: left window 11.2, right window 14.6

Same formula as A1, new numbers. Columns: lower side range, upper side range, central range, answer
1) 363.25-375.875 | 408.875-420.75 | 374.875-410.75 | -0.38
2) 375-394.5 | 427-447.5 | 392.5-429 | -0.41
